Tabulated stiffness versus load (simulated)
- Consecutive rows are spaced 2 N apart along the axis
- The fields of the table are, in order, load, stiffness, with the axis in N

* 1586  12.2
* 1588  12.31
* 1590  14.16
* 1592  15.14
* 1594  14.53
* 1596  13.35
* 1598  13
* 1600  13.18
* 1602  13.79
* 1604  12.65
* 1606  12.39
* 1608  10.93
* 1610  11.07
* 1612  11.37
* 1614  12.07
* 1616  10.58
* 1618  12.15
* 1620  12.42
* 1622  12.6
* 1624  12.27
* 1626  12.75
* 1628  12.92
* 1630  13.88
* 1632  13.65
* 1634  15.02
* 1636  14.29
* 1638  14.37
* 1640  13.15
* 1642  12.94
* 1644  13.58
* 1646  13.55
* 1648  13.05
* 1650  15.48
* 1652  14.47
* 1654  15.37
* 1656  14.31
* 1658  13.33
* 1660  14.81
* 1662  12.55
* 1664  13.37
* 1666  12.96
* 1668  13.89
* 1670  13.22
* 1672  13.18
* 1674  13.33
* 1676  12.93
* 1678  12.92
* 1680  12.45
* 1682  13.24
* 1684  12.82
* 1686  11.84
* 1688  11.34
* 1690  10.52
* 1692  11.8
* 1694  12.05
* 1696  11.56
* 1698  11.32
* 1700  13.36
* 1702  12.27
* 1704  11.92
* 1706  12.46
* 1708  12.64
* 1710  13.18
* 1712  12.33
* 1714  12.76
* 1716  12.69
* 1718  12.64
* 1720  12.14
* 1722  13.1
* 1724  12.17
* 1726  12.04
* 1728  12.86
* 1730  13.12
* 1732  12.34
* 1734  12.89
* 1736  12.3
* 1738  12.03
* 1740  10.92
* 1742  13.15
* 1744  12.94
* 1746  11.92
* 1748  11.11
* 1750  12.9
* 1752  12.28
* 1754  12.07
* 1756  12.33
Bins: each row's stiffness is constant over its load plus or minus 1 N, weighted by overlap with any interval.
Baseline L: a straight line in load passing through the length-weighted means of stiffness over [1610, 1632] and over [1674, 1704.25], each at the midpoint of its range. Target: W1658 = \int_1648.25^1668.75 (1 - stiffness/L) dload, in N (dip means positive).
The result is -3.0 N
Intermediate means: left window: 12.3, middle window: 14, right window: 12.2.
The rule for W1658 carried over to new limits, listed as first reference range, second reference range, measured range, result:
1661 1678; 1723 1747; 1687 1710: 1.5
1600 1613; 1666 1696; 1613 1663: -4.6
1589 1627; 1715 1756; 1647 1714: -2.2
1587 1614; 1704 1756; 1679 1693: 0.6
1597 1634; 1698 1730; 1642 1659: -2.1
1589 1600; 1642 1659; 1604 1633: 3.7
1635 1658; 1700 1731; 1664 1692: 1.5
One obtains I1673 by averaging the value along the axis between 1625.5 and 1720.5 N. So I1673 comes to 13.1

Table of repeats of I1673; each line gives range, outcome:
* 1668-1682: 13.1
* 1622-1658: 13.8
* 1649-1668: 14.1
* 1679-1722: 12.3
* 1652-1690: 13.2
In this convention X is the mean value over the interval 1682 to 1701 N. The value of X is 11.9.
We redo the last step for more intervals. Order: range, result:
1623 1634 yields 13.3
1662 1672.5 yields 13.3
